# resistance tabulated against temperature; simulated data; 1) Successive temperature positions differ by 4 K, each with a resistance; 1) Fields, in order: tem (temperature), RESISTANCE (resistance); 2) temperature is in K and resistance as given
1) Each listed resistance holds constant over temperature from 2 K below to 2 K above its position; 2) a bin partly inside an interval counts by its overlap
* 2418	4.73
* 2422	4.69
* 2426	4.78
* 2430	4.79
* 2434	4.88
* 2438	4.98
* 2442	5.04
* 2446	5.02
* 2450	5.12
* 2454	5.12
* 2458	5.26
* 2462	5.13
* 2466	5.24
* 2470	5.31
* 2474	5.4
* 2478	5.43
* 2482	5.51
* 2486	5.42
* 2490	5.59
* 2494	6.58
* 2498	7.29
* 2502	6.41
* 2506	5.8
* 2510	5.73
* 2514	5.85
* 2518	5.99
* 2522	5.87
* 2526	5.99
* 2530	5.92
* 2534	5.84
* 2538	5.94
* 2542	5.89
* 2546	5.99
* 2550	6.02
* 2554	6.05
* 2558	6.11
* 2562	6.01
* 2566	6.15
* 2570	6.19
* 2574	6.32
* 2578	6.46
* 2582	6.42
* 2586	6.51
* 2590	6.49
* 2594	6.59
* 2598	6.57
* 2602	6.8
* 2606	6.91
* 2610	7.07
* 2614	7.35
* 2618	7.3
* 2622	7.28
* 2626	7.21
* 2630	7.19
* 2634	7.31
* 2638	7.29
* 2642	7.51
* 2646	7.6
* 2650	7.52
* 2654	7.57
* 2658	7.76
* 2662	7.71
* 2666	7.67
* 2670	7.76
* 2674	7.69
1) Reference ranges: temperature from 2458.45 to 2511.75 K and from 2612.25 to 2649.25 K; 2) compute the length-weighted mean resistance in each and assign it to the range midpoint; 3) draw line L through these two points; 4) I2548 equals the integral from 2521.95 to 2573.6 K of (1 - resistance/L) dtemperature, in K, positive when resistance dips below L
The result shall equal 3.4 K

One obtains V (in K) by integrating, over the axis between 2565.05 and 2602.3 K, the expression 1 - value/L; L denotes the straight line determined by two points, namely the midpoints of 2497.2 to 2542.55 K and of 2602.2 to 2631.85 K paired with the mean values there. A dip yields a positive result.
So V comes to 1.8 K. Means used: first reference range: 6.02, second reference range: 7.16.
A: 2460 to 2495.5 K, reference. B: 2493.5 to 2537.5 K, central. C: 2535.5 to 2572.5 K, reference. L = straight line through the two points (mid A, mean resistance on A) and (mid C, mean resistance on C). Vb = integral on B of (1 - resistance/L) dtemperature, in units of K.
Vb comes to -2.5 K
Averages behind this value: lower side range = 5.5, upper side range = 6.04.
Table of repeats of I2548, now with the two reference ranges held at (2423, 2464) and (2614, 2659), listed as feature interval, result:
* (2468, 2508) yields -2.2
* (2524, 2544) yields 0.7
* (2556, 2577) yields 1.2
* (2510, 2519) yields 0.0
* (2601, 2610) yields 0.1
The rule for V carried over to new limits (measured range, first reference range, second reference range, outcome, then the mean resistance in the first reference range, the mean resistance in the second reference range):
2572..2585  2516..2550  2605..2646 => 0.4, 5.93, 7.27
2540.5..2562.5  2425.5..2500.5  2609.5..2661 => 1.4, 5.38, 7.4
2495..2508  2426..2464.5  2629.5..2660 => -1.8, 5.03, 7.48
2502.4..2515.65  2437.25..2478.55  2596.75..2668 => -0.1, 5.18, 7.32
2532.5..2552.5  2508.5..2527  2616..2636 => 0.8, 5.88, 7.26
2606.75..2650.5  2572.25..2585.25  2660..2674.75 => -1.0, 6.41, 7.71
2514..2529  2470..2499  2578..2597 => 0.3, 5.8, 6.5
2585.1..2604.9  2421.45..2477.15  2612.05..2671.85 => 0.8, 5.07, 7.47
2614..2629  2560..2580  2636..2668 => -0.4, 6.23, 7.58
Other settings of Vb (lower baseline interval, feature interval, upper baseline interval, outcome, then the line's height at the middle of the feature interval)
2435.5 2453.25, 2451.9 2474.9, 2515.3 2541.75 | 0.0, 5.24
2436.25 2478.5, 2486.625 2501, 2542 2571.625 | -2.3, 5.5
